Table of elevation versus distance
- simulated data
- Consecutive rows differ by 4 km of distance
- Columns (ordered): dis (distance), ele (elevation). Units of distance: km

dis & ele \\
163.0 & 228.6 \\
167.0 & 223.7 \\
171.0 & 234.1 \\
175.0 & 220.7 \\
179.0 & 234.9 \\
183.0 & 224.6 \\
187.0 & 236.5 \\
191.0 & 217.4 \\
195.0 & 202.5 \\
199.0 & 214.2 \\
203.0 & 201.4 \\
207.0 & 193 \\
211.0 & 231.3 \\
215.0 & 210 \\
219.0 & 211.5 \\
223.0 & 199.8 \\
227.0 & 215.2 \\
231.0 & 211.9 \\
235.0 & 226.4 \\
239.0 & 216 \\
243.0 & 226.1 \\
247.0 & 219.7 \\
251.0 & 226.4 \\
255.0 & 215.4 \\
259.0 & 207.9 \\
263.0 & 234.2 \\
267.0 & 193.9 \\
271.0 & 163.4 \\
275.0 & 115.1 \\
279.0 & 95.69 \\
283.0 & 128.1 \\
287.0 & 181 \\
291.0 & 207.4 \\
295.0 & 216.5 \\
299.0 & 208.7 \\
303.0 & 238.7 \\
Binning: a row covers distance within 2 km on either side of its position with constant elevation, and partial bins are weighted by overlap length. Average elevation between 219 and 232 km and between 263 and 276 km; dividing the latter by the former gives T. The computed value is 0.82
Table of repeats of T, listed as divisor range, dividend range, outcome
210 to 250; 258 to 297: 0.80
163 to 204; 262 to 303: 0.79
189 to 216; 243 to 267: 1.04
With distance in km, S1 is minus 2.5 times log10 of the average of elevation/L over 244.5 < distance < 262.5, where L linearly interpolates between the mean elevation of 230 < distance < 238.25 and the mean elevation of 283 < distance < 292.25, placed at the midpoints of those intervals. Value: -0.07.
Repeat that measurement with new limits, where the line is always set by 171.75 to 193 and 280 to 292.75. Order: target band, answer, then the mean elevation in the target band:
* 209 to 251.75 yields -0.10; 217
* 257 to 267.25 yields -0.19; 215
